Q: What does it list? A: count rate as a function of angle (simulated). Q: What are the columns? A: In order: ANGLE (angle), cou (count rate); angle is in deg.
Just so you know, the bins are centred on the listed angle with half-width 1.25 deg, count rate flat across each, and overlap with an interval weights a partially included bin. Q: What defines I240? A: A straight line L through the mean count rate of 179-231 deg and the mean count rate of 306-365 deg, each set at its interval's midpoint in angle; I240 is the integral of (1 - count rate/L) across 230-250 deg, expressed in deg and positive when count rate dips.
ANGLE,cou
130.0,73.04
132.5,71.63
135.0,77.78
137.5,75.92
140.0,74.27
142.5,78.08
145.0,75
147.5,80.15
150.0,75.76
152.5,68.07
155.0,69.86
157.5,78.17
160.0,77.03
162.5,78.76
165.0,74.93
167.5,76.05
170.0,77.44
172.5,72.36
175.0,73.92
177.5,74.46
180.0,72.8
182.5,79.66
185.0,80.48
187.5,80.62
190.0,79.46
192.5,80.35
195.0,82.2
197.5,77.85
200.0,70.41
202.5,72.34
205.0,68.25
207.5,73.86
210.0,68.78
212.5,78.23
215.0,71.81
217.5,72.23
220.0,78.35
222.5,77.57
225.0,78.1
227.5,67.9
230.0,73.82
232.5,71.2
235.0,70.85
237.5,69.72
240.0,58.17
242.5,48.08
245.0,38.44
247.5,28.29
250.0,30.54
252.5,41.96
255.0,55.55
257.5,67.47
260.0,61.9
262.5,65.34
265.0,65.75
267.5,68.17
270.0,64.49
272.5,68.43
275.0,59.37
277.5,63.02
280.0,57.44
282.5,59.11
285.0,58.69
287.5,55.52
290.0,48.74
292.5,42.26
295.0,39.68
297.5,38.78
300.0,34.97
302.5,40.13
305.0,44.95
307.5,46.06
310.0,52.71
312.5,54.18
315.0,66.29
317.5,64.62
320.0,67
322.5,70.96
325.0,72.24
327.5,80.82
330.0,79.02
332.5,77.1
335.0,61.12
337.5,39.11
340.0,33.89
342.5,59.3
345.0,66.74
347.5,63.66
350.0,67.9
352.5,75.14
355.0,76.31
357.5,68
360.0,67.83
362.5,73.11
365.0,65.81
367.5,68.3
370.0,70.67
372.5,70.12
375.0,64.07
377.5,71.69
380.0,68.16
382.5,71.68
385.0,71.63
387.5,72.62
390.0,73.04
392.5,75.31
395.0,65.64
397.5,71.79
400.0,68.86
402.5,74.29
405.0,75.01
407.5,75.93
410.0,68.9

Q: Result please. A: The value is 5.0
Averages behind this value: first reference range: 75.5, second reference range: 64.4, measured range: 54.6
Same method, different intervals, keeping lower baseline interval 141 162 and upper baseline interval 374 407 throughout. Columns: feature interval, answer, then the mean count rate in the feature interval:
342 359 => 0.8 deg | 68.5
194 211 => 0.3 deg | 73.3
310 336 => 1.4 deg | 68.6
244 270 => 7.2 deg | 53.1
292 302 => 4.7 deg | 38.8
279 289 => 2.1 deg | 57.5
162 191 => -0.7 deg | 76.7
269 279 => 1.3 deg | 63.7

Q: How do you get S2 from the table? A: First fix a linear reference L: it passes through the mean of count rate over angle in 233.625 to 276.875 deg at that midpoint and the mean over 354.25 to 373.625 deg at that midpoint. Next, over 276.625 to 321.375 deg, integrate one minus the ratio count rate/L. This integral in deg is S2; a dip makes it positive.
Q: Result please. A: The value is 7.33 deg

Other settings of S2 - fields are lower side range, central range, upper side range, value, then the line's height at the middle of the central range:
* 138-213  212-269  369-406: 9.1 deg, 74.2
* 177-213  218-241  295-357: -0.1 deg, 71.6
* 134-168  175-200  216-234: -1.0 deg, 74.9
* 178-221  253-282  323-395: 3.9 deg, 72.4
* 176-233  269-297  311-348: 5.2 deg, 68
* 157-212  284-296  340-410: 3.9 deg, 72.3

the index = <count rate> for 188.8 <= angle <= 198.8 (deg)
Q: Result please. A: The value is 79.9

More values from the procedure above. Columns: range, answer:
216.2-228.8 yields 74.8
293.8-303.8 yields 38.4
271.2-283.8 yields 61.5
